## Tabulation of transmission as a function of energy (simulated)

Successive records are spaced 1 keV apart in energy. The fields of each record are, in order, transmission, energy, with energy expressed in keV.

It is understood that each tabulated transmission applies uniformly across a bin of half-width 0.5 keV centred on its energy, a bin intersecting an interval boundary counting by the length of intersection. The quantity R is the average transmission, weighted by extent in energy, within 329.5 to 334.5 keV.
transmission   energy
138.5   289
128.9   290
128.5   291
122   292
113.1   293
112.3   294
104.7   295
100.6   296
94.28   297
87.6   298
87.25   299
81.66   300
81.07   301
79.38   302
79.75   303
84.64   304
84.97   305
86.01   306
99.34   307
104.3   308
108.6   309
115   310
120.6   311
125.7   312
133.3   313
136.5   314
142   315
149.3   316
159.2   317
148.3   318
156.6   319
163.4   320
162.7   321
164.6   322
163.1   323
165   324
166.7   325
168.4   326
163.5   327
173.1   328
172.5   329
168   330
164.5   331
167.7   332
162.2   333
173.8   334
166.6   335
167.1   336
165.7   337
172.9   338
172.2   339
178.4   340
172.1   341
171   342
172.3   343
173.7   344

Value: 167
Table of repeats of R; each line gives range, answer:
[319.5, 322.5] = 164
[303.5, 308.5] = 91.9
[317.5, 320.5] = 156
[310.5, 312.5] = 123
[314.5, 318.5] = 150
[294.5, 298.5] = 96.8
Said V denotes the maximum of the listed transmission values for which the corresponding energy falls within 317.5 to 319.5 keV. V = 156.6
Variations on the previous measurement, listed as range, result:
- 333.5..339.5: 173.8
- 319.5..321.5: 163.4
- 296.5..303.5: 94.28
